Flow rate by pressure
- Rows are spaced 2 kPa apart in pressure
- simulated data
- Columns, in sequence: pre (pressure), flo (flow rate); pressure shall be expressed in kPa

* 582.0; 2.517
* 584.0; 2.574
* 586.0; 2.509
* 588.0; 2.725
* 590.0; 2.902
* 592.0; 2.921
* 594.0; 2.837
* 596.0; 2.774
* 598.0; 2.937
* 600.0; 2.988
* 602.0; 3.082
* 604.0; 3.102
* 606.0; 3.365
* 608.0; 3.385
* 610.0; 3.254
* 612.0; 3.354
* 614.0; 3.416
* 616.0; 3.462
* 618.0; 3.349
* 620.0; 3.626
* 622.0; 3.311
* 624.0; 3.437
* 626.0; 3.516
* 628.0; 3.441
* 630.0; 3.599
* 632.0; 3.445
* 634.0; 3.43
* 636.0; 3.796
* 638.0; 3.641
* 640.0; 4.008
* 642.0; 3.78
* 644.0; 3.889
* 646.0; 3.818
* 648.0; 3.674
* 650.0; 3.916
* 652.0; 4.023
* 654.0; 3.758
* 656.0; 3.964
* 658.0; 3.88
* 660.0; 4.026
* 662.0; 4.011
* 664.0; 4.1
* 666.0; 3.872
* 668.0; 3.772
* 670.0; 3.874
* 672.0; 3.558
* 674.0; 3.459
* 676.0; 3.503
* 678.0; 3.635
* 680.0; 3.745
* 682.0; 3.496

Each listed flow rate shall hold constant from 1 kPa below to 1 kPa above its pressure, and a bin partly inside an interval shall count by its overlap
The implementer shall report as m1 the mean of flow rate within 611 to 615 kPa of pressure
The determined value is 3.38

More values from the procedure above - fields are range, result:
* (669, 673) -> 3.72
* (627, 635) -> 3.48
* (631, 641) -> 3.66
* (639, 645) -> 3.89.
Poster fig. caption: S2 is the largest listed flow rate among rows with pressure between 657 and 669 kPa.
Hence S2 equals 4.1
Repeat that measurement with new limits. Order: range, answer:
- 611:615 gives 3.416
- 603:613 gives 3.385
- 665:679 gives 3.874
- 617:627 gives 3.626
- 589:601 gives 2.988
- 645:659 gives 4.023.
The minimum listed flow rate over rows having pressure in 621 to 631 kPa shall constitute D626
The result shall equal 3.311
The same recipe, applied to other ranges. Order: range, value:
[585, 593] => 2.509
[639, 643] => 3.78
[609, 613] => 3.254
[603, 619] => 3.102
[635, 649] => 3.641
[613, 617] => 3.416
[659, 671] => 3.772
